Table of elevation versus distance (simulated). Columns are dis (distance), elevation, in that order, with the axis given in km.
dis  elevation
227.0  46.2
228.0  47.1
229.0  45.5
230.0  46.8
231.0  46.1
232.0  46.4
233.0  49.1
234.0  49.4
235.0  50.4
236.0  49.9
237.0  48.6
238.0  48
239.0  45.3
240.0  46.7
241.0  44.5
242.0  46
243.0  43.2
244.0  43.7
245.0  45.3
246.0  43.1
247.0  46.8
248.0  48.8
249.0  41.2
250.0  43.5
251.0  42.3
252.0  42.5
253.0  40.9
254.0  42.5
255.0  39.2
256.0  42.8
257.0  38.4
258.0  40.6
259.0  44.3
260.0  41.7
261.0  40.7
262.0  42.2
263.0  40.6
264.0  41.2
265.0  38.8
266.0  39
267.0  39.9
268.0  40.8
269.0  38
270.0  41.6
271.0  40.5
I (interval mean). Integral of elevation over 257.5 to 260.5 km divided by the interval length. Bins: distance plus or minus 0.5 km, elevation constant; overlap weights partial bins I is 42.2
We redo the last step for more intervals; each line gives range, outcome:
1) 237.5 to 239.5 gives 46.6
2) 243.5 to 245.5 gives 44.5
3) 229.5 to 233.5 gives 47.1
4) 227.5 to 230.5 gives 46.5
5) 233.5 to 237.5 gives 49.6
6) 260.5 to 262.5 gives 41.5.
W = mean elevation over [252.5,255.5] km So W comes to 40.9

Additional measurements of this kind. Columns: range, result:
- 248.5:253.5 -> 42.1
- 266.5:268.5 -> 40.3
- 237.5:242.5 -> 46.1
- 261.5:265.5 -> 40.7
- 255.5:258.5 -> 40.6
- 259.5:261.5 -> 41.2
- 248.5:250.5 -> 42.4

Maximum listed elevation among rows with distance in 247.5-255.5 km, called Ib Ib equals 48.8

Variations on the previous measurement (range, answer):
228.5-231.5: 46.8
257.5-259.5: 44.3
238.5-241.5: 46.7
